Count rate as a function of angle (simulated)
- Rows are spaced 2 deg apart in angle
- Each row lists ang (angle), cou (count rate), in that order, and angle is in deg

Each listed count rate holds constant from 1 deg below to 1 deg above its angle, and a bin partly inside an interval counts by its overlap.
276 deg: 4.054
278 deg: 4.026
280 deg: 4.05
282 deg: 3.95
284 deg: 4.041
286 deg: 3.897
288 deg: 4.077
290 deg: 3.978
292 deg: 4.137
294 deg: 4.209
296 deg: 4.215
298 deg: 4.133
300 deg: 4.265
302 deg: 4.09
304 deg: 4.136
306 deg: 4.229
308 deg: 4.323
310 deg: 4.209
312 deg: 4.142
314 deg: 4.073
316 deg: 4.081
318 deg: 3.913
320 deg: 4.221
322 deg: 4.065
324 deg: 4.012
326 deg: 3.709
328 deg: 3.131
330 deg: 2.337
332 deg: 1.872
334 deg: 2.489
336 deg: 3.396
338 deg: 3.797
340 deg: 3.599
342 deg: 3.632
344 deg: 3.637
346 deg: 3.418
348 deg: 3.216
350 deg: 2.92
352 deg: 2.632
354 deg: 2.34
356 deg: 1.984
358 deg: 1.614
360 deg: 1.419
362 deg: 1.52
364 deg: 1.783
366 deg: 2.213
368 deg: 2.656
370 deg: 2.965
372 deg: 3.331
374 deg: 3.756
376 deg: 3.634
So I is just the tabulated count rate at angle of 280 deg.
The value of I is 4.05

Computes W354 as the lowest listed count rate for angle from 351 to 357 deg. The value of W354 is 1.984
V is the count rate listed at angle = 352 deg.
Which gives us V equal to 2.632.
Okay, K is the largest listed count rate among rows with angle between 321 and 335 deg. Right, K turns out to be 4.065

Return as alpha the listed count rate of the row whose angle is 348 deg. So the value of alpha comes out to 3.216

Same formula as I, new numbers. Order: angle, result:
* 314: 4.073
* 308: 4.323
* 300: 4.265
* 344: 3.637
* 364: 1.783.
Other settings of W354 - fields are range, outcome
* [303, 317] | 4.073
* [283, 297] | 3.897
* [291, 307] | 4.09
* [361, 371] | 1.52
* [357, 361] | 1.419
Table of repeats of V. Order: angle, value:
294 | 4.209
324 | 4.012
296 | 4.215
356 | 1.984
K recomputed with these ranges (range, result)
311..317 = 4.142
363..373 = 3.331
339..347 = 3.637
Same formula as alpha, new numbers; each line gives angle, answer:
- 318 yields 3.913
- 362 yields 1.52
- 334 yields 2.489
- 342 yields 3.632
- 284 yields 4.041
